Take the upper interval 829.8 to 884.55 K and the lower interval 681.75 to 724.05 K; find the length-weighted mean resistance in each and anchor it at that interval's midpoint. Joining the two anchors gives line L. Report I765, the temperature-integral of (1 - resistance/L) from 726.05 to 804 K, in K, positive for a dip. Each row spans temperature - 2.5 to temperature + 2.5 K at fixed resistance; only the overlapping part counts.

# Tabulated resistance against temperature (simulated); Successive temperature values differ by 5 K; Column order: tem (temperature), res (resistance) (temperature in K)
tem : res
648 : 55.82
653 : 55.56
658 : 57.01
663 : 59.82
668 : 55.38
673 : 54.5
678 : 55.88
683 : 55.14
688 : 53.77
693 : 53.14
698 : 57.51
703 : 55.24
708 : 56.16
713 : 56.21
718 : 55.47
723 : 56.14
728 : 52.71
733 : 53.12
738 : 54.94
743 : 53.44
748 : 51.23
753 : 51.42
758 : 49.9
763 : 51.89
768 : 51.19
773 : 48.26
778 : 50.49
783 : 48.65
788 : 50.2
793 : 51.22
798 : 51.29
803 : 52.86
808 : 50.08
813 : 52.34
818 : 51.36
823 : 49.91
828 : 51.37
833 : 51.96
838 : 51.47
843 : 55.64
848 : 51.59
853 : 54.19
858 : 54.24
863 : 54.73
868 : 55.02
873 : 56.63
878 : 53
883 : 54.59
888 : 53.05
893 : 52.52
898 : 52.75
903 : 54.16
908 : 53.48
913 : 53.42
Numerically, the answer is 4.8 K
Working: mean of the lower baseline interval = 55.4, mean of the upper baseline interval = 53.9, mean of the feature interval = 51.4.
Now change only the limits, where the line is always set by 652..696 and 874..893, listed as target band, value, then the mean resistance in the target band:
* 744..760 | 1.1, 51.1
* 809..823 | 0.8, 51.3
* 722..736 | 0.3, 53.8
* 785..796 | 0.8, 50.6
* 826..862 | 0.7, 53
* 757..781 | 1.9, 50.3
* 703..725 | -0.3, 55.9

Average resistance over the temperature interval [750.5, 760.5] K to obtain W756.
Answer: 50.7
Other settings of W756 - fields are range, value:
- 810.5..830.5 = 51.2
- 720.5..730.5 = 54.4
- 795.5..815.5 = 51.6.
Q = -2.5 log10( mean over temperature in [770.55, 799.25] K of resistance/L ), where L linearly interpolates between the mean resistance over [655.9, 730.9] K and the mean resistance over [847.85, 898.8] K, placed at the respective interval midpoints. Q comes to 0.100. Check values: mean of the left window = 55.6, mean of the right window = 54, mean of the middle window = 50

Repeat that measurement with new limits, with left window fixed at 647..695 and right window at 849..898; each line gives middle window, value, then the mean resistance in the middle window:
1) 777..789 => 0.11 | 49.6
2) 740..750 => 0.05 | 52.5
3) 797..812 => 0.06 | 51.5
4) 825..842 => 0.05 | 51.9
